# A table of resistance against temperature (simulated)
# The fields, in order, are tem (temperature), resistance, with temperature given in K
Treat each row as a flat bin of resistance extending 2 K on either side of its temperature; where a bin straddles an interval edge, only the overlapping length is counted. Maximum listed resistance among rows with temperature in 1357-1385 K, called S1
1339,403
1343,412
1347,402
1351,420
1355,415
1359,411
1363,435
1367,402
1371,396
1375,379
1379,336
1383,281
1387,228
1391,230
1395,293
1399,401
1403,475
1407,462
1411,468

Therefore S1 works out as 435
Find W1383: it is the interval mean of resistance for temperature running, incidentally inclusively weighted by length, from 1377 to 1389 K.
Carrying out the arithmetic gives 282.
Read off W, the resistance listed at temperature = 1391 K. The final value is 230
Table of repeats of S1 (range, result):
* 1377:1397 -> 336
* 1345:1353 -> 420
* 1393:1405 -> 475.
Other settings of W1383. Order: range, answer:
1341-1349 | 407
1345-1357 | 412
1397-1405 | 438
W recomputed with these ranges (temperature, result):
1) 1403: 475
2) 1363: 435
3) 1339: 403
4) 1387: 228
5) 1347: 402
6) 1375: 379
